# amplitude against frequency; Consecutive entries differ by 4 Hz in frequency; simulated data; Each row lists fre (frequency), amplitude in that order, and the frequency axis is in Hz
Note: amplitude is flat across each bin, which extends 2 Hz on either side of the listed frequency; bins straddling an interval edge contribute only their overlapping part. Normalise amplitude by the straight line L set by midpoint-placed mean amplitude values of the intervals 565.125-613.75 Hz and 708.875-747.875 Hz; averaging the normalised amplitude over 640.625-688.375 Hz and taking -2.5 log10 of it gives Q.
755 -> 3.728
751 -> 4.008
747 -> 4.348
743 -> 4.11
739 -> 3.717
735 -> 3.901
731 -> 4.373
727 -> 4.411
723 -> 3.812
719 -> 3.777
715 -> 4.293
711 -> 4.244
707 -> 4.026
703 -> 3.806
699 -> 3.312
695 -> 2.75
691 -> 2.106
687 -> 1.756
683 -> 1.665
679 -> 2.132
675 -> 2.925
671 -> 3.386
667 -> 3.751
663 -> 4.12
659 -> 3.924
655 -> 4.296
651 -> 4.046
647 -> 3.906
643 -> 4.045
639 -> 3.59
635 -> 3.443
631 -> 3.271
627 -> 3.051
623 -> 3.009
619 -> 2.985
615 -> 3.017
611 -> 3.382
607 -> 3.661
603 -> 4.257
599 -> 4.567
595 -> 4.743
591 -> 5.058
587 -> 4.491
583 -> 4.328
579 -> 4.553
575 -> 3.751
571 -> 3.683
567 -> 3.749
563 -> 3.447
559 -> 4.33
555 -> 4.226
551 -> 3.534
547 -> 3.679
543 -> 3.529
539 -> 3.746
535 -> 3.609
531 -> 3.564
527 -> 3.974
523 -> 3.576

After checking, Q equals 0.23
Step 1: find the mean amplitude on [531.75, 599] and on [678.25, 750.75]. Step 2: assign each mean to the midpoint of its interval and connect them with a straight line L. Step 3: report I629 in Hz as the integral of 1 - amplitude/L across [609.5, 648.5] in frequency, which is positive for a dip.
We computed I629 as 4.6 Hz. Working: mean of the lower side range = 4.04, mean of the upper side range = 3.51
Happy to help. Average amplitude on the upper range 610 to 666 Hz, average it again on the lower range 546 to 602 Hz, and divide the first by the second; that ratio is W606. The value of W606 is 0.86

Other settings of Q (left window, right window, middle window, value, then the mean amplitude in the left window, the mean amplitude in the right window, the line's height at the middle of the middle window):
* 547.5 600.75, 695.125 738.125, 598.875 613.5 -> 0.07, 4.17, 3.93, 4.12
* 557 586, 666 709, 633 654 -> -0.17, 3.99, 2.85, 3.29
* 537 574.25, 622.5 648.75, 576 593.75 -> -0.24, 3.77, 3.5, 3.67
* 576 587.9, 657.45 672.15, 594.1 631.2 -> 0.17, 4.39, 3.81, 4.18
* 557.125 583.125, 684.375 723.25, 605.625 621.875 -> 0.16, 3.95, 3.34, 3.75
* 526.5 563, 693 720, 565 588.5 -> -0.09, 3.77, 3.74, 3.77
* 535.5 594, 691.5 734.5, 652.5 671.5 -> -0.02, 4.01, 3.82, 3.88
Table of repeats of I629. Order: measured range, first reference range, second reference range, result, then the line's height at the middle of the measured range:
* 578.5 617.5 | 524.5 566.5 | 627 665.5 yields -4.05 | 3.78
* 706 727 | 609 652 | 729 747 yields -0.72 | 3.93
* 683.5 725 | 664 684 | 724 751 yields 2.27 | 3.48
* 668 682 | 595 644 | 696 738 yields 3.64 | 3.79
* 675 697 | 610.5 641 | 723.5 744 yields 9.15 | 3.7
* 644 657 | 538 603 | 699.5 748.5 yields -0.03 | 4.07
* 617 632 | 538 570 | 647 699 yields 1.40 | 3.38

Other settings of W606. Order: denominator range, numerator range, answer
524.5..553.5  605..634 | 0.87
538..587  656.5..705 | 0.76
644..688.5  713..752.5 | 1.24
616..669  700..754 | 1.11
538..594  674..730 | 0.81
